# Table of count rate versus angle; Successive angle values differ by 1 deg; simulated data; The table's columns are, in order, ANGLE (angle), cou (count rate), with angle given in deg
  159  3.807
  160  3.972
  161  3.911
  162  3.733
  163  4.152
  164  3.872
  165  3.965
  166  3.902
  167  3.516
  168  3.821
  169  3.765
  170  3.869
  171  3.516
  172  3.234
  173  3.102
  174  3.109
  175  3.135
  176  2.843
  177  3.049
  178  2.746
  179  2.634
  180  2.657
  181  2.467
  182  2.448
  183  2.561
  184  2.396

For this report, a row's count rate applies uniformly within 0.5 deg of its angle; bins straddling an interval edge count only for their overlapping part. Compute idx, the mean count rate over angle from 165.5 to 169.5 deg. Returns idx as 3.75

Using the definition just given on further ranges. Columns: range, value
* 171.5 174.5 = 3.15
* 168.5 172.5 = 3.6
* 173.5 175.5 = 3.12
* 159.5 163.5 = 3.94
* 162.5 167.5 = 3.88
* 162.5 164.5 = 4.01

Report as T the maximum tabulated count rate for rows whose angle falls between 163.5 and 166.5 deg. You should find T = 3.965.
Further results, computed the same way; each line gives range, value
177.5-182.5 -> 2.746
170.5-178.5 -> 3.516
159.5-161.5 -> 3.972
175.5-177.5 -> 3.049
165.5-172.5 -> 3.902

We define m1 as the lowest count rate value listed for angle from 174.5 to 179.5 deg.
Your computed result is 2.634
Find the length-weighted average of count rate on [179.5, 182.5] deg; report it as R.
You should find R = 2.52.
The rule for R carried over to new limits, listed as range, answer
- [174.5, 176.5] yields 2.99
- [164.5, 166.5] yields 3.93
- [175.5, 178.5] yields 2.88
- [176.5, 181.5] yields 2.71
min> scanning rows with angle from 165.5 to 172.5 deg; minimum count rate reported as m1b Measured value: 3.234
